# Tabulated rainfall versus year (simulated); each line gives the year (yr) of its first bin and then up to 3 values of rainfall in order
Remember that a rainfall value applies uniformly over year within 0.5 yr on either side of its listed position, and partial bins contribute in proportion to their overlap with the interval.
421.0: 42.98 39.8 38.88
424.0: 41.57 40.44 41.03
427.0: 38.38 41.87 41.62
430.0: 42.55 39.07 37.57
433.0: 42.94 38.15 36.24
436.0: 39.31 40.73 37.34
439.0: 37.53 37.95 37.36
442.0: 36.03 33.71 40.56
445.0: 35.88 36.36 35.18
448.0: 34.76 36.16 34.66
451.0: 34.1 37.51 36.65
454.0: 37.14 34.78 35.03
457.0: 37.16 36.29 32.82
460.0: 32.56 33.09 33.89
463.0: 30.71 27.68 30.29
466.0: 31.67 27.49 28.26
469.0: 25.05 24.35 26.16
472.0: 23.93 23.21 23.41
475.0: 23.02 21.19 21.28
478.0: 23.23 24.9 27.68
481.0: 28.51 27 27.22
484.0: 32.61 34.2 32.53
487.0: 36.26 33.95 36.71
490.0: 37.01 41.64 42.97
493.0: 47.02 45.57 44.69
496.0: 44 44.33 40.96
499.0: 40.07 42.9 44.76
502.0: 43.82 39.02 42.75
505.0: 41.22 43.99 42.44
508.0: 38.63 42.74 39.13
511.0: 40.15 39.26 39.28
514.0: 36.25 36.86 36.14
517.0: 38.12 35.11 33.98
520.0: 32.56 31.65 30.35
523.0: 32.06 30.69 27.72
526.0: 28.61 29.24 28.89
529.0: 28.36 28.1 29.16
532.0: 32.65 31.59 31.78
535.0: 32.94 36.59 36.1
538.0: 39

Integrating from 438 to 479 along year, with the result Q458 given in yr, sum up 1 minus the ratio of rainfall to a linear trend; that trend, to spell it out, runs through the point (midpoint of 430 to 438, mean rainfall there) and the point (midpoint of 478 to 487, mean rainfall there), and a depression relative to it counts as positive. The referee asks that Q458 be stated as 3.32 yr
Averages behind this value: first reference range 39.2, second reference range 29.4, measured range 31.7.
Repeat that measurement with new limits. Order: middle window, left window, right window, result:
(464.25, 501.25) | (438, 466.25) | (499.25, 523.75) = 4.29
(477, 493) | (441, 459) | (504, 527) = 1.58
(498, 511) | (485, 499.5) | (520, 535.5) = -1.70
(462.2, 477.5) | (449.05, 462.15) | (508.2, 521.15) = 4.12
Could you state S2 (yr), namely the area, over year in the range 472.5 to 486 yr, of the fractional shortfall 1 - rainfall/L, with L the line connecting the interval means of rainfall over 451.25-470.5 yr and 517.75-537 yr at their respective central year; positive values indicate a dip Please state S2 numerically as 2.4 yr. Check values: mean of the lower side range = 32.3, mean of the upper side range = 31.2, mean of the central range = 26.2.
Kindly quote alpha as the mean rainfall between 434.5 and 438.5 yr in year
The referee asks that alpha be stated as 38.4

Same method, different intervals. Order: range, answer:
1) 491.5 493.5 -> 45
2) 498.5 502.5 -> 42.9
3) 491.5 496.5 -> 44.9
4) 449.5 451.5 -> 34.4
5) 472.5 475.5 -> 23.2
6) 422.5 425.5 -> 40.3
